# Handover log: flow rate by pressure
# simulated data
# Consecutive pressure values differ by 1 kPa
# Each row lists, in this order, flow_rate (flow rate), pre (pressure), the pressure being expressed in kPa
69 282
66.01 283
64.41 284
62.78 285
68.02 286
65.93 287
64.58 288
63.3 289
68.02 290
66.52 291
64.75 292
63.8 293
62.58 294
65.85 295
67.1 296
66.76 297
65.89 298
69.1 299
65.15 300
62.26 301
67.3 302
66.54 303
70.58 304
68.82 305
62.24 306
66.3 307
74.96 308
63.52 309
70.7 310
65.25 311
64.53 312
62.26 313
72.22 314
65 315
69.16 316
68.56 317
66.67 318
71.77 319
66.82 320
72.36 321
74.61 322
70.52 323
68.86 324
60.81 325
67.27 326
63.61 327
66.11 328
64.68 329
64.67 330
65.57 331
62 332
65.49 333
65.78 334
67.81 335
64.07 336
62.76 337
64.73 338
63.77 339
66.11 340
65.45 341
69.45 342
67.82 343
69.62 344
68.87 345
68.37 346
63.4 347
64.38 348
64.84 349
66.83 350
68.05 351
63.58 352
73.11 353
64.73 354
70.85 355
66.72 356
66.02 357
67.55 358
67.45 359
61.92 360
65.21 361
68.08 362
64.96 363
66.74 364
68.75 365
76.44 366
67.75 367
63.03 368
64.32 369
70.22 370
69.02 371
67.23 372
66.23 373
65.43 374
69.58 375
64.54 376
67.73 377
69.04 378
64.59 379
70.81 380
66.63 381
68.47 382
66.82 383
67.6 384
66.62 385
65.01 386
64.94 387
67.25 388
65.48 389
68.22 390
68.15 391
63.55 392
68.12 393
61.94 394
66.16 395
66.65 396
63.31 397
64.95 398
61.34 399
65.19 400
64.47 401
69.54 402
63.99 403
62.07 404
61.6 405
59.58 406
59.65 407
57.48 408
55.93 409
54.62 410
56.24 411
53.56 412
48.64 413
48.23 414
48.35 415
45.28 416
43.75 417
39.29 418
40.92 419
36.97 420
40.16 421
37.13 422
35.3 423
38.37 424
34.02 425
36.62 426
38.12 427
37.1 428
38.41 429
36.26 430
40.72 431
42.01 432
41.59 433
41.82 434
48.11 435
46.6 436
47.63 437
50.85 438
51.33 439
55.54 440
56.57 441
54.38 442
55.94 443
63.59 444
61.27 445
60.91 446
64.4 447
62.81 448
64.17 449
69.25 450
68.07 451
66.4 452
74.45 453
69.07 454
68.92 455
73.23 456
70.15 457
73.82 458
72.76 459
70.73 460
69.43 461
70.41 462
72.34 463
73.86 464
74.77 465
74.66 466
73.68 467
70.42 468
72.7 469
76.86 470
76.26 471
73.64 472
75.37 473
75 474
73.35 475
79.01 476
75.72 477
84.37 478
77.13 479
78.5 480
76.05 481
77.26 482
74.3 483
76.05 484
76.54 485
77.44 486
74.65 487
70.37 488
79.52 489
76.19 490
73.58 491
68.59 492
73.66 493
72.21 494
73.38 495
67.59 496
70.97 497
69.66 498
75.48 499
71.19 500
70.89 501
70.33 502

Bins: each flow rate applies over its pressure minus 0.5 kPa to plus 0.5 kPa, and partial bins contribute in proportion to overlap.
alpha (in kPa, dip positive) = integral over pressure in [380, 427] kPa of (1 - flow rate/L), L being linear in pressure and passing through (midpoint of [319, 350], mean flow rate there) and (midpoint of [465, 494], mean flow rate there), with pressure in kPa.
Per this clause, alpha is 9.24 kPa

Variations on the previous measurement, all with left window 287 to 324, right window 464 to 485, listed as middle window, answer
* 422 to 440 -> 7.8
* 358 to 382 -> 1.1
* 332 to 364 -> 1.4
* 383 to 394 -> 0.8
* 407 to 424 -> 6.1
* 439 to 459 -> 2.6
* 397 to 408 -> 1.4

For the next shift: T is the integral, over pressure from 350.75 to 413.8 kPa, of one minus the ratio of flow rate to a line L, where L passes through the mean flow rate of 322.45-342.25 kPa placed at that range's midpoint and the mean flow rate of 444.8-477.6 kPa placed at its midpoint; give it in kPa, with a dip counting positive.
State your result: 2.4 kPa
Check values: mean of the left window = 65.4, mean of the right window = 71.3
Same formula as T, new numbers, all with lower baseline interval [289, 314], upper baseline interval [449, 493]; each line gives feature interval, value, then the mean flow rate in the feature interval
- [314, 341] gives 0.34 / 66.6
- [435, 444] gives 2.44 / 52.7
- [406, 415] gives 2.13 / 54.3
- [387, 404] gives 1.21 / 65.4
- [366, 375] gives 0.26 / 67.4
